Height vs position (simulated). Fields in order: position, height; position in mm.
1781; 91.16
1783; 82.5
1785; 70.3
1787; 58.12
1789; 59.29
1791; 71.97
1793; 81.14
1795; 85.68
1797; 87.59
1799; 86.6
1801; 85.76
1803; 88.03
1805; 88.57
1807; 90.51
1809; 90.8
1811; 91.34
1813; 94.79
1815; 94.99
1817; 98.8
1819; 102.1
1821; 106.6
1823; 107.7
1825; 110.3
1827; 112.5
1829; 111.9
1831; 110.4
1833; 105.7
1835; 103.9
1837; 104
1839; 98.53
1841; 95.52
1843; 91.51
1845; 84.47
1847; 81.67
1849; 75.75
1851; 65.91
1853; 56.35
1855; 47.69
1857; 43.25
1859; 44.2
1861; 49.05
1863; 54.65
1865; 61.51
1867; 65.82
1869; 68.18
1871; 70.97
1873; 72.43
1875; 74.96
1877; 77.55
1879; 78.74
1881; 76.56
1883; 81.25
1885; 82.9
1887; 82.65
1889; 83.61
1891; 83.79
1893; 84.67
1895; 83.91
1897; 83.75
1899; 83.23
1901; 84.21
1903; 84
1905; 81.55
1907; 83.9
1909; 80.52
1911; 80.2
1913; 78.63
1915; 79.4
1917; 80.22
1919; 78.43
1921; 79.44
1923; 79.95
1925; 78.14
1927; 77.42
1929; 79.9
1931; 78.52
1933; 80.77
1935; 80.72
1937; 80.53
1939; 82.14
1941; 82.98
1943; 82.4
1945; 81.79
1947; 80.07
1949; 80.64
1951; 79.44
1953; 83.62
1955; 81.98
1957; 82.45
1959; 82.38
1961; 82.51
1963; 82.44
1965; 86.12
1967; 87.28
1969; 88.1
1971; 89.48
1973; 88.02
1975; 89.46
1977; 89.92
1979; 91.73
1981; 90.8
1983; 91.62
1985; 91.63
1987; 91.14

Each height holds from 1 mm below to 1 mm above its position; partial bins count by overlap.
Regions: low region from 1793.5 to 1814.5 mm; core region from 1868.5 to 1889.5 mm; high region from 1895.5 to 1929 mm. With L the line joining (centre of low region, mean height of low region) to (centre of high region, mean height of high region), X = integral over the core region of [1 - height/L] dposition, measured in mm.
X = 1.5 mm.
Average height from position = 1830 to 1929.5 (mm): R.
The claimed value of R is 78.3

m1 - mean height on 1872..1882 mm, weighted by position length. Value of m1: 76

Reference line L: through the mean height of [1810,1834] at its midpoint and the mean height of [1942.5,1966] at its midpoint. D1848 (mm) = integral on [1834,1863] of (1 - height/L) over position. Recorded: 7.6 mm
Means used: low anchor 104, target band 73.7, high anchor 82.1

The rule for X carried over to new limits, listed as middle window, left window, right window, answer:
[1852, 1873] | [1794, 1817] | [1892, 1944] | 7.0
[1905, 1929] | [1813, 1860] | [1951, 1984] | 2.2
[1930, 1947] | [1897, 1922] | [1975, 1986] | 0.8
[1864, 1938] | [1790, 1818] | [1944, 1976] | 5.8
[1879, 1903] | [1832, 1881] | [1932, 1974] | -1.7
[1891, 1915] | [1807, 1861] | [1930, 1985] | 1.1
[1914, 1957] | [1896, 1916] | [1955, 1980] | 1.9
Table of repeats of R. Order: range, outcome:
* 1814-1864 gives 86.3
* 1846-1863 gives 57.8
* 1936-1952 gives 81.2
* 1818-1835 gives 108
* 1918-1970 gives 81.5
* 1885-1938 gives 81.3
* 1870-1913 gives 80.7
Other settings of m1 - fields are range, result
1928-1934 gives 79.7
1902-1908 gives 83.1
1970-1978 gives 89.2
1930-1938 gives 80.1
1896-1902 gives 83.7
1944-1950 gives 80.8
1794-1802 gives 86.4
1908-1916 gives 79.7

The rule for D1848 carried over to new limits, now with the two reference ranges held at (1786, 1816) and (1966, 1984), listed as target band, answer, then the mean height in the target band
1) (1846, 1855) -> 1.9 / 67.4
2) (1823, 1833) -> -3.0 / 110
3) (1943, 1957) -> 1.2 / 81.4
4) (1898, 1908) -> 0.4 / 83.4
